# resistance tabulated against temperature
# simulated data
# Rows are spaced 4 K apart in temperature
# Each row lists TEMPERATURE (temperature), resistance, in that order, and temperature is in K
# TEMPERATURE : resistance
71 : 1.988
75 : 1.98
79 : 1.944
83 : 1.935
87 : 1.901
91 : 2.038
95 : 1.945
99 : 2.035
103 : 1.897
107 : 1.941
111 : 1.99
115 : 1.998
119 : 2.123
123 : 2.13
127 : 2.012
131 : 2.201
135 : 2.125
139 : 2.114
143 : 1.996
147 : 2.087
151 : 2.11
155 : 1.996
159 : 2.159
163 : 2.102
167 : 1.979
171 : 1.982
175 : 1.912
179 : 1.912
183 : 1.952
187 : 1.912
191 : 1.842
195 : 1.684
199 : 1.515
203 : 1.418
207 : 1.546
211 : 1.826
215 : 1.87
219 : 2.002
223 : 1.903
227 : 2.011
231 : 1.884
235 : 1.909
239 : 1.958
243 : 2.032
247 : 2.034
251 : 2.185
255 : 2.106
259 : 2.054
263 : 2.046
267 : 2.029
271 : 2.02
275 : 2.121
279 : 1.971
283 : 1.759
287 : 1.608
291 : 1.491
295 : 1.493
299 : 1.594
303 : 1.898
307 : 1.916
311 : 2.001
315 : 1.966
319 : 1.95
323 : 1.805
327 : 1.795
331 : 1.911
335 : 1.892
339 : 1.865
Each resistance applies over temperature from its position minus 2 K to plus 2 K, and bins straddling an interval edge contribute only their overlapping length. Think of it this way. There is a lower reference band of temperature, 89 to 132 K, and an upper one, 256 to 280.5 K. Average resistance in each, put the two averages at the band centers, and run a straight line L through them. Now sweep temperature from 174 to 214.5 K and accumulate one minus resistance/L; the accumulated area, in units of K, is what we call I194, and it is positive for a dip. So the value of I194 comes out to 5.6 K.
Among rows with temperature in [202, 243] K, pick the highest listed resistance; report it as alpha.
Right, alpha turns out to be 2.032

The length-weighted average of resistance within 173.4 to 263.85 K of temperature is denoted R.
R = 1.89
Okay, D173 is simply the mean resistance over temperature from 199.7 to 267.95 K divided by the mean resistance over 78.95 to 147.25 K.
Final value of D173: 0.95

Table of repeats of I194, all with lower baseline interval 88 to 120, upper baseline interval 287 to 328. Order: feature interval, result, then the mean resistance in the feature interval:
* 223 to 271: -4.5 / 2.02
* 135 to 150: -1.0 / 2.08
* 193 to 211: 3.0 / 1.57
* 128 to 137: -0.9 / 2.15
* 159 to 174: -0.8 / 2.03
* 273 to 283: -1.0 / 1.99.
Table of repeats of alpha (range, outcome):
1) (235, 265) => 2.185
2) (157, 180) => 2.159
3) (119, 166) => 2.201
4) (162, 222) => 2.102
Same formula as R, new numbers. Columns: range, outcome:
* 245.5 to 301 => 1.89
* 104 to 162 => 2.07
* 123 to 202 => 1.98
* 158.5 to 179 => 2.01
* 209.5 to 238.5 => 1.92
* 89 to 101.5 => 2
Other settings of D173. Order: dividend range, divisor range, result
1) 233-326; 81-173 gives 0.94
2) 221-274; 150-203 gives 1.06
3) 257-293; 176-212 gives 1.09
